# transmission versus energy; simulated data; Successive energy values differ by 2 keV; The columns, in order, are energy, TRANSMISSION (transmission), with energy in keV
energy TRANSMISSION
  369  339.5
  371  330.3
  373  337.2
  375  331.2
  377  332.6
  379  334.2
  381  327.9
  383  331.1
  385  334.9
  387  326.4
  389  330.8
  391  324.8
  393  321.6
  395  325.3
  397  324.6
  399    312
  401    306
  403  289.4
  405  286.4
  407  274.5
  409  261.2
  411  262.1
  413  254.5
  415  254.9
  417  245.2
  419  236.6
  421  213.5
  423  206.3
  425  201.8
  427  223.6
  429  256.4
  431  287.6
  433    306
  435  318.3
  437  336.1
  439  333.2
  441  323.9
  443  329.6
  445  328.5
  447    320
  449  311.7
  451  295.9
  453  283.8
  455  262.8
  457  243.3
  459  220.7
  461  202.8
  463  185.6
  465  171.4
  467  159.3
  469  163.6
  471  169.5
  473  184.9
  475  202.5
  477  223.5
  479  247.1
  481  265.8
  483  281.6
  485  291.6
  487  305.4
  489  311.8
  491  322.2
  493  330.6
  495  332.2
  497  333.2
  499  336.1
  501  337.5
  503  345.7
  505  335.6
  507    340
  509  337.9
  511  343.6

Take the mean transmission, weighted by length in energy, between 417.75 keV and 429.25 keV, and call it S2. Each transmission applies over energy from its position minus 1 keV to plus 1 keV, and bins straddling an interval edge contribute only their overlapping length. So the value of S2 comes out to 221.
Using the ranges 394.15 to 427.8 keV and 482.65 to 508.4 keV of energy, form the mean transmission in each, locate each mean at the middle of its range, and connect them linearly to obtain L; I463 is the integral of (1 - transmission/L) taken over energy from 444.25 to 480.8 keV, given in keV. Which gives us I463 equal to 8.20 keV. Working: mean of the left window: 263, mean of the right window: 325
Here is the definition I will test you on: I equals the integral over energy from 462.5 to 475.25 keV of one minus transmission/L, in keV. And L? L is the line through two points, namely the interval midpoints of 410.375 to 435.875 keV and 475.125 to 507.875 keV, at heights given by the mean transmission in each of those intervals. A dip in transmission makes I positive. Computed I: 5.0 keV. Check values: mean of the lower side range 251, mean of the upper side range 306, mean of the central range 175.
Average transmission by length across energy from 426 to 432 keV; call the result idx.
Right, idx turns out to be 256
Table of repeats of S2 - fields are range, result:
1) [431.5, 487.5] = 259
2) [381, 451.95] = 292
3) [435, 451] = 324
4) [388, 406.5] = 312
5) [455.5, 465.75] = 208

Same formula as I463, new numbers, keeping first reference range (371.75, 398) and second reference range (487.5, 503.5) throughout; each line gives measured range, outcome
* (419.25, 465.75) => 8.71 keV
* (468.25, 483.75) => 5.30 keV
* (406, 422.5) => 4.03 keV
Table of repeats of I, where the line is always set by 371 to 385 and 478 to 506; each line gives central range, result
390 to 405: 0.7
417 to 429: 3.8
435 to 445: -0.2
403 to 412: 1.5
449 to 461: 2.2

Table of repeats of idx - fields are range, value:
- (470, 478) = 195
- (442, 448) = 326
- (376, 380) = 333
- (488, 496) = 324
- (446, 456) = 295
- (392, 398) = 324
